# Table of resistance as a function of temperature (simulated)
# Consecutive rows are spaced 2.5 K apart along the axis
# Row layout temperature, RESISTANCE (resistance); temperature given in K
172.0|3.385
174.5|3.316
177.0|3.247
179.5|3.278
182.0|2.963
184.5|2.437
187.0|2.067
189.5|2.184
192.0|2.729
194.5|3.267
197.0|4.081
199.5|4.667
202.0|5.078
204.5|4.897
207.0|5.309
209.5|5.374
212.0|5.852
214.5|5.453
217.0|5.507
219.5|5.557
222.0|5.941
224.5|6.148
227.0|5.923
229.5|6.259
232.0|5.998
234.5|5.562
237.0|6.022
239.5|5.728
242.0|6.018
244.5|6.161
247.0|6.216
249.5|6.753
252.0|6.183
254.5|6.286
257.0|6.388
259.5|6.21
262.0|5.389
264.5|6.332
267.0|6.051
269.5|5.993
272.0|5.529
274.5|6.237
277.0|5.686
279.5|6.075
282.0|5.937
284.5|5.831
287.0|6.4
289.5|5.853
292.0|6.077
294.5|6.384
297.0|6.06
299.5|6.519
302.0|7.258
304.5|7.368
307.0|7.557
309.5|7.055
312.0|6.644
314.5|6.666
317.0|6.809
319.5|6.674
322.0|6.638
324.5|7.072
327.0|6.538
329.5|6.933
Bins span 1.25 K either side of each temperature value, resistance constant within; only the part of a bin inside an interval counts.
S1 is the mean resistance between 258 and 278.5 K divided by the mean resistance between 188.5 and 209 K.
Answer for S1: 1.45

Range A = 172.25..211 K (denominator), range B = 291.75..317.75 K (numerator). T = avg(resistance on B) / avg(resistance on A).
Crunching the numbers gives 1.9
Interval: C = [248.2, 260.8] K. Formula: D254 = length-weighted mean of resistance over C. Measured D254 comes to 6.36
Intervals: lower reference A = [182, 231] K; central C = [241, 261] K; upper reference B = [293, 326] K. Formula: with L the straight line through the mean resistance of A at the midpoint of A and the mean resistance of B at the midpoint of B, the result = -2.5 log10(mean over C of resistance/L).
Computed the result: -0.13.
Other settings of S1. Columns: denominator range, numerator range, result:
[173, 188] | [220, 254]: 2.09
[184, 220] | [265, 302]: 1.41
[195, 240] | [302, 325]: 1.27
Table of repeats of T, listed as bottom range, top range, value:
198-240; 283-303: 1.12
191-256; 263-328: 1.17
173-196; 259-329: 2.24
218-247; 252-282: 1.01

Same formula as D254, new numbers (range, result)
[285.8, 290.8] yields 6.12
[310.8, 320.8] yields 6.7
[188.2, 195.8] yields 2.73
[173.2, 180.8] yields 3.28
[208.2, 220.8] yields 5.55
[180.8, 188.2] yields 2.49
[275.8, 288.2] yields 5.99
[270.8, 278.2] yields 5.82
